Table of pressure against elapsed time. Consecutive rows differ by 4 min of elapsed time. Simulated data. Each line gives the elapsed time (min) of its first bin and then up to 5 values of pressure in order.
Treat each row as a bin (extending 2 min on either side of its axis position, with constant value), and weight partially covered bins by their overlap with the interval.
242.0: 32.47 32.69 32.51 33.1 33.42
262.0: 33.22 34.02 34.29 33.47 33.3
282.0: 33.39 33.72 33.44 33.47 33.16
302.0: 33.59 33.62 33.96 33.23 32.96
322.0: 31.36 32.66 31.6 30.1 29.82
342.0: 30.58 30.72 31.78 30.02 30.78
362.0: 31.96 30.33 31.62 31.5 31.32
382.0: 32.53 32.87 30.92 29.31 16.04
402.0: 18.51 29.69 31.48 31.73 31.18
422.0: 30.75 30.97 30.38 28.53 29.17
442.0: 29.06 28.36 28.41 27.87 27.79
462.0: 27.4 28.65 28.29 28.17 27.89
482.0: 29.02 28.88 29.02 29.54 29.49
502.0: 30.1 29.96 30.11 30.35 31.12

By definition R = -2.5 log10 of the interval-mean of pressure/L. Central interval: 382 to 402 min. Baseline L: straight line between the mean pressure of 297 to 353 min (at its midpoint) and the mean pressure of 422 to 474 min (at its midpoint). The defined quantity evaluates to 0.13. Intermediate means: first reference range 32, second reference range 28.8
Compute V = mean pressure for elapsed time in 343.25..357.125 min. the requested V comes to 30.8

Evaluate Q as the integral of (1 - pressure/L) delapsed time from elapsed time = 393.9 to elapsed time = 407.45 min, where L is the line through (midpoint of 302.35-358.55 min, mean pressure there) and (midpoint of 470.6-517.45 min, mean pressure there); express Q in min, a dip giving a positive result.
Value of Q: 3.71 min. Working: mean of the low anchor 31.7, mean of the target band 22.3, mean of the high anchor 29.3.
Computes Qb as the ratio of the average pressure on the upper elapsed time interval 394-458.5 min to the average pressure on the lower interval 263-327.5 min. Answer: 0.8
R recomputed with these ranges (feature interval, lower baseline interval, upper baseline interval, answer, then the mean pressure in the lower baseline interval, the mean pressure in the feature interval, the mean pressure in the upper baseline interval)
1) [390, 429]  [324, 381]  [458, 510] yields 0.08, 31.1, 28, 28.9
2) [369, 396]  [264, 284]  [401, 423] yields -0.04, 33.7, 31.4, 29.3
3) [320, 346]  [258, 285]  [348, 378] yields 0.03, 33.6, 31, 31.2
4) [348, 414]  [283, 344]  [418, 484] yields 0.05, 32.5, 29.5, 28.9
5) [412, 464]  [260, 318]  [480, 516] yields 0.05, 33.5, 29.4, 29.6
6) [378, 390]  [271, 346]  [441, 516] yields -0.04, 32.6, 32.2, 28.9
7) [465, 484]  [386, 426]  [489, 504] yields 0.03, 28.2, 28.4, 29.6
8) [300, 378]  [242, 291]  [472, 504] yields 0.01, 33.3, 31.7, 29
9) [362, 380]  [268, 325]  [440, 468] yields -0.01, 33.3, 31.3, 28.2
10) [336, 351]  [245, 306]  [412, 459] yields 0.04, 33.4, 30.7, 29.6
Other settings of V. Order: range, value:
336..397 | 30.8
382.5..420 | 28.2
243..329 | 33.2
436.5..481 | 28.3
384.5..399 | 27.9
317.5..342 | 31.3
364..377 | 31.2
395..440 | 28.1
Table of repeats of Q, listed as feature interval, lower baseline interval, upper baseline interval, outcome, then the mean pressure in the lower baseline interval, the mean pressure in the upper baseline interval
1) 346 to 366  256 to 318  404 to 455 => 0.5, 33.5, 29.9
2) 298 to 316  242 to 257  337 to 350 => -1.2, 32.8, 30.6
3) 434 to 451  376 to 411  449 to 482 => -0.4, 28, 28.1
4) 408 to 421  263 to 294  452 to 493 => -0.7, 33.6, 28.3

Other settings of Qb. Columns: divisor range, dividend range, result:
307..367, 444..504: 0.91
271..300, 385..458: 0.85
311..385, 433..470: 0.90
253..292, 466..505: 0.86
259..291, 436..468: 0.84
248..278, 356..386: 0.94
